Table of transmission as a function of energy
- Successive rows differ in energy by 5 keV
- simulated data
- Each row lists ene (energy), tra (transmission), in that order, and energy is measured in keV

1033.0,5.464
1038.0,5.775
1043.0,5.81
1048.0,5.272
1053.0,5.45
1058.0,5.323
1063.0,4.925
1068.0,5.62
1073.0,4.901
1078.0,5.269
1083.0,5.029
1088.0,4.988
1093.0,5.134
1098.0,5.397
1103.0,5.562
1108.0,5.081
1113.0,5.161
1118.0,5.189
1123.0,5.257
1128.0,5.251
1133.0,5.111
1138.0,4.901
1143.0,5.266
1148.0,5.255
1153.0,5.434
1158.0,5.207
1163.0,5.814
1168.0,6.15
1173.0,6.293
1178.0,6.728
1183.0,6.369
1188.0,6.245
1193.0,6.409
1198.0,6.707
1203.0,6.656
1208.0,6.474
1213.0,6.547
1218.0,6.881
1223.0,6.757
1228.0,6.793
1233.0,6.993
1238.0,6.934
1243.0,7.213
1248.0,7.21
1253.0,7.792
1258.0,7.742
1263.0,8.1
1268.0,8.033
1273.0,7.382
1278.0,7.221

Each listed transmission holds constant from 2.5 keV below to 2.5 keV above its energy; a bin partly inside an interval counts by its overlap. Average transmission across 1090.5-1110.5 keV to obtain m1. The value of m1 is 5.29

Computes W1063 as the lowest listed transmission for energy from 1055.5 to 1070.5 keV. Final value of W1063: 4.925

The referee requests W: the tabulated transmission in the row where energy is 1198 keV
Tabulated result 6.707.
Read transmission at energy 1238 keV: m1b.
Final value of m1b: 6.934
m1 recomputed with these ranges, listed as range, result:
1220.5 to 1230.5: 6.78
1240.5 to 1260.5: 7.49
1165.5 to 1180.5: 6.39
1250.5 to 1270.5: 7.92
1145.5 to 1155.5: 5.34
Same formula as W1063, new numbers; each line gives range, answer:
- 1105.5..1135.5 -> 5.081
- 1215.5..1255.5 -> 6.757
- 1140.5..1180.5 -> 5.207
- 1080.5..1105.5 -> 4.988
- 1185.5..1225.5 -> 6.245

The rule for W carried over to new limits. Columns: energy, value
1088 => 4.988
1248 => 7.21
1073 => 4.901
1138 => 4.901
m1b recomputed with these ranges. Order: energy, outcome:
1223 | 6.757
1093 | 5.134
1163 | 5.814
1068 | 5.62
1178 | 6.728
